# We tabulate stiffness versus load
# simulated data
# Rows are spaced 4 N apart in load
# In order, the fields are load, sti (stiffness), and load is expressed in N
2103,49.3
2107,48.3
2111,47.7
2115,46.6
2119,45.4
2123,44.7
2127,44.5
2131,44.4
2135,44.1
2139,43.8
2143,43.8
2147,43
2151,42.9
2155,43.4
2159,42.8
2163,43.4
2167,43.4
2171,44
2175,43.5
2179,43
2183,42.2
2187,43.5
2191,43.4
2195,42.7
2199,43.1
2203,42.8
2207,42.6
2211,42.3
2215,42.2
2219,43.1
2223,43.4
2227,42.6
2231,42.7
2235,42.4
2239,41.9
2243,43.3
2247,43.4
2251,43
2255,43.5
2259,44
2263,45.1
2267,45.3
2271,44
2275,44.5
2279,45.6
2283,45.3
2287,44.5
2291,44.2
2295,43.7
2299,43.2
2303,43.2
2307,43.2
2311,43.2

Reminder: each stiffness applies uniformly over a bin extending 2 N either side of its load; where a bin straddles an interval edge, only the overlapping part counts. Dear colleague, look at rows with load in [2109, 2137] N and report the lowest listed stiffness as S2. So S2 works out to 44.1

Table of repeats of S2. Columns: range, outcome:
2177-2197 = 42.2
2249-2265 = 43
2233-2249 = 41.9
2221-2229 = 42.6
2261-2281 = 44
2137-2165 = 42.8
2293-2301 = 43.2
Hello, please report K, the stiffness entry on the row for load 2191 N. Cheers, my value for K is 43.4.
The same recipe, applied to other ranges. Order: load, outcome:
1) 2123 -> 44.7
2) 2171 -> 44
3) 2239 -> 41.9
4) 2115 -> 46.6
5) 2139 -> 43.8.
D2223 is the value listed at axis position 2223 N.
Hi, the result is 43.4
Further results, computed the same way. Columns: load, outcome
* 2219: 43.1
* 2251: 43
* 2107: 48.3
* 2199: 43.1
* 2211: 42.3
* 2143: 43.8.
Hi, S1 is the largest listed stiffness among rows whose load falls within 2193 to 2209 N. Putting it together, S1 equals 43.1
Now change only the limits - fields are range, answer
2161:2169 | 43.4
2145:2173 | 44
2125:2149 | 44.5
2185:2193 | 43.5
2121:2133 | 44.7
